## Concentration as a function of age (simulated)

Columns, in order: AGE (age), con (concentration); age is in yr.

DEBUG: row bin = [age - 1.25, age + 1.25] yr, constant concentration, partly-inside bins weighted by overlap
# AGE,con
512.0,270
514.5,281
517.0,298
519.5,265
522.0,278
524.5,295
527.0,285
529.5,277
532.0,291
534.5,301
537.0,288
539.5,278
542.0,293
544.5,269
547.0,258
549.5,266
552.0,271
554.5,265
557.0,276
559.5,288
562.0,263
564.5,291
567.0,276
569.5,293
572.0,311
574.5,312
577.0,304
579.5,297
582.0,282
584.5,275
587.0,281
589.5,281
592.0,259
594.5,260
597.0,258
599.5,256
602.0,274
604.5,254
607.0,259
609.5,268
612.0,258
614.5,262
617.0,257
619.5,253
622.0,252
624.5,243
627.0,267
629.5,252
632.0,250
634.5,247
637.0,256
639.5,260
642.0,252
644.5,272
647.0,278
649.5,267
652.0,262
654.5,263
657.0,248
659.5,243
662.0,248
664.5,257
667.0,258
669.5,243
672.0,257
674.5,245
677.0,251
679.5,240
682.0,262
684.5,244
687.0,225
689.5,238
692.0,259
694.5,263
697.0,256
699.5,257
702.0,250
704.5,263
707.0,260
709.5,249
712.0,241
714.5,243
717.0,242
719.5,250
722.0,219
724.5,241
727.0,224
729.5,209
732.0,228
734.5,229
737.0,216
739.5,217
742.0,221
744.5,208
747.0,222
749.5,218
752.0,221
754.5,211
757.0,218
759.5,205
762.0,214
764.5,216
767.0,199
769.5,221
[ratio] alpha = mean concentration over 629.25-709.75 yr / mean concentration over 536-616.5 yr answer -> 0.9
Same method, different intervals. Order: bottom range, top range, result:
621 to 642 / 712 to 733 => 0.92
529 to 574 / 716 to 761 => 0.79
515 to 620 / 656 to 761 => 0.86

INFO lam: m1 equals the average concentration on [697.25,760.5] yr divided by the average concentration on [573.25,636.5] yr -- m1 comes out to 0.9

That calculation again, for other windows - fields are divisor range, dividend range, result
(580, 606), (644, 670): 0.96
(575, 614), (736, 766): 0.79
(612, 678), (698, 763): 0.90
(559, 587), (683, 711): 0.87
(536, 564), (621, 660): 0.94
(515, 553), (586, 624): 0.93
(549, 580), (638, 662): 0.91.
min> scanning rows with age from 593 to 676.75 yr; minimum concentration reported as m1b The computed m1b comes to 243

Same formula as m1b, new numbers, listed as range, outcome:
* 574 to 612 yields 254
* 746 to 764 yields 205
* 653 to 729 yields 219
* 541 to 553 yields 258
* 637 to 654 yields 252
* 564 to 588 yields 275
